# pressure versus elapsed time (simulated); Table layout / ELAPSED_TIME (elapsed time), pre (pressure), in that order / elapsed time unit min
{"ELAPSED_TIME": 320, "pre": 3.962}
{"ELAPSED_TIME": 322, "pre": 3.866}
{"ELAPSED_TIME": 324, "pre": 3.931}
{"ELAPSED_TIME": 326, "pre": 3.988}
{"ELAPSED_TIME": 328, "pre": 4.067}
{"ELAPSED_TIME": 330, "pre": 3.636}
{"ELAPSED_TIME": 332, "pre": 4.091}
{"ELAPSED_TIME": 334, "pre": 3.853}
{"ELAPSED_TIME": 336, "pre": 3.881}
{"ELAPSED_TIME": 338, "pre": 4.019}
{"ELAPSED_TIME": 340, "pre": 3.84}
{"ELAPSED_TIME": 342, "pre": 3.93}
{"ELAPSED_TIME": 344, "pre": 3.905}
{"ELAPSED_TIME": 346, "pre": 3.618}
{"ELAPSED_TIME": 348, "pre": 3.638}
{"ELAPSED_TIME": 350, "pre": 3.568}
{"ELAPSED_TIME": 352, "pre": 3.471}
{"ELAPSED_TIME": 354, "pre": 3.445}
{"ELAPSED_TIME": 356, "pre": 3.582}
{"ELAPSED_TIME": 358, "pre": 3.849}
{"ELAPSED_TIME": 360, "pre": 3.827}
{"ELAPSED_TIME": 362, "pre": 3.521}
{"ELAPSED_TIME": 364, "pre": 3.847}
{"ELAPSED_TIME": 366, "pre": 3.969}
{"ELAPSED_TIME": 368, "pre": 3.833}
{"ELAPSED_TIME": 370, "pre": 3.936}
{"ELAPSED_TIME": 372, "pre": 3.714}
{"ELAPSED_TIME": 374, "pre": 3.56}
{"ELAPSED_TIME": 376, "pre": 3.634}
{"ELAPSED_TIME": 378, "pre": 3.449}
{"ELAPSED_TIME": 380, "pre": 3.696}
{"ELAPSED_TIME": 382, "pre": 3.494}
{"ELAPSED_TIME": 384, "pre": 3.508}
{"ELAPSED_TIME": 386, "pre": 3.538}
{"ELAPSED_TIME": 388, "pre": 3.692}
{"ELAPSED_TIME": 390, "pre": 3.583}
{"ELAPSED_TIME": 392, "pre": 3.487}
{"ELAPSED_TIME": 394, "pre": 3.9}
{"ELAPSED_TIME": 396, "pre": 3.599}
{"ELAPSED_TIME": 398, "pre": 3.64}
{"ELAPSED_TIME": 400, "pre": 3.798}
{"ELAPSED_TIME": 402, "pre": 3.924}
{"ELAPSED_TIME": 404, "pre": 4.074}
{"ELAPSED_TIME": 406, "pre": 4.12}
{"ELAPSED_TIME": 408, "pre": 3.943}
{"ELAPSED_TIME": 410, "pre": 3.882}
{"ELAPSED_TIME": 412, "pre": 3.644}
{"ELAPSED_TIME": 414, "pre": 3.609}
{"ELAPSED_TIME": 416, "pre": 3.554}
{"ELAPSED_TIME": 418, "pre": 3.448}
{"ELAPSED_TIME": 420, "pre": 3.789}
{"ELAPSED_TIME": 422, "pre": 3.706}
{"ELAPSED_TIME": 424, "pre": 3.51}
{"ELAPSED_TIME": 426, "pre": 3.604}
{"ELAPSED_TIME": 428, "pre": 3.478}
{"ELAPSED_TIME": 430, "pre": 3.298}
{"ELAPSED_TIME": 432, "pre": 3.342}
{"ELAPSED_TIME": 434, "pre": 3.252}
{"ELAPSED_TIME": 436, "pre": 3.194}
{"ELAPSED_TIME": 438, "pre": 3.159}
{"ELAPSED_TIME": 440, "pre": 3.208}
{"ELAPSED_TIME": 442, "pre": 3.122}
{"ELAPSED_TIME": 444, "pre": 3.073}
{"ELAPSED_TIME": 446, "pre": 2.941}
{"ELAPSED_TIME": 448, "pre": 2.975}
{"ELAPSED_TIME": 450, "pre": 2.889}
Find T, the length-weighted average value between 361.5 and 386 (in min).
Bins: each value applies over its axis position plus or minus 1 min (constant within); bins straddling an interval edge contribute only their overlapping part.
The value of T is 3.68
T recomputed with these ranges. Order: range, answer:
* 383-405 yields 3.7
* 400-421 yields 3.8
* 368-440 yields 3.62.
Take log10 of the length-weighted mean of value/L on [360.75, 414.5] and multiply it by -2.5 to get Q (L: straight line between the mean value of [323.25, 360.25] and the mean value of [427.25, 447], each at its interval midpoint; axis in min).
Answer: -0.07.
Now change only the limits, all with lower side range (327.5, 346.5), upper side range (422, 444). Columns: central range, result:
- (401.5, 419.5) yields -0.10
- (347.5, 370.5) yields 0.02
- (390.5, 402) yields -0.05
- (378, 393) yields 0.01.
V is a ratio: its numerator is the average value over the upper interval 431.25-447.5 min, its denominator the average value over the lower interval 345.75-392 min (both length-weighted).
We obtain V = 0.9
